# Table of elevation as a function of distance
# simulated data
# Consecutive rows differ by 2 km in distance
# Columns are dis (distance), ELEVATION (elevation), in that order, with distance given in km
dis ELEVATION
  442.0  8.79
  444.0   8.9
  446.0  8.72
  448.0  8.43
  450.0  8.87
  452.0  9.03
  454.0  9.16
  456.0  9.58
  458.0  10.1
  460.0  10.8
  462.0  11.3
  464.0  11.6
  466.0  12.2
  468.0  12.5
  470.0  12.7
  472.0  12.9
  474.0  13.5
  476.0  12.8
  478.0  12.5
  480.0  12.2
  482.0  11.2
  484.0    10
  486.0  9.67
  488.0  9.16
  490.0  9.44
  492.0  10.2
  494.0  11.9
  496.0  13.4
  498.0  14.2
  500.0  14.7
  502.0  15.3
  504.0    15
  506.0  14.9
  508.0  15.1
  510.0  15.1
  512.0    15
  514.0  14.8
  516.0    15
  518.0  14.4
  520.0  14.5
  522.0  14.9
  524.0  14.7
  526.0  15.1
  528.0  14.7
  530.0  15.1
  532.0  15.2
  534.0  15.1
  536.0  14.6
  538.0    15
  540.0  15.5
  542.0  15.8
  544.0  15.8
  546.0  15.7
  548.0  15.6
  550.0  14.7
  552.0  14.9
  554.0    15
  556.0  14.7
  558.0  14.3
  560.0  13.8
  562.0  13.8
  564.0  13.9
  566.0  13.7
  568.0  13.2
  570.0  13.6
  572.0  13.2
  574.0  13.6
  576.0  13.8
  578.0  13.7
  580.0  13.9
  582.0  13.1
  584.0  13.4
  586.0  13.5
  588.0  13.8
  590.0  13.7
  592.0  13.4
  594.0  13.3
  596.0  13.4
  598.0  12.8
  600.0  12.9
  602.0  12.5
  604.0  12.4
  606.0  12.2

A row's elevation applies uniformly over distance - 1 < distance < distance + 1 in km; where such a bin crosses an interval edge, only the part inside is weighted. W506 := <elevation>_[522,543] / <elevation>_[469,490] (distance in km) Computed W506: 1.30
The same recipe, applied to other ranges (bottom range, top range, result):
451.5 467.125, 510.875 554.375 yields 1.43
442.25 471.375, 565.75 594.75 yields 1.32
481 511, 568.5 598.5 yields 1.07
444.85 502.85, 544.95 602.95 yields 1.22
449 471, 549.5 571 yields 1.32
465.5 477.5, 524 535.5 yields 1.17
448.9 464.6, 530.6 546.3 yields 1.53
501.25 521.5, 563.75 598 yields 0.91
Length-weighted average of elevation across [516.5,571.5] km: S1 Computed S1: 14.7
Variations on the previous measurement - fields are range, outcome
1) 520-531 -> 14.9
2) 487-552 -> 14.4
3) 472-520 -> 13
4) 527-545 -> 15.2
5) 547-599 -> 13.8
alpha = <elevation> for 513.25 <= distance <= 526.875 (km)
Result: 14.8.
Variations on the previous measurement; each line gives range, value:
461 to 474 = 12.3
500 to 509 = 15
